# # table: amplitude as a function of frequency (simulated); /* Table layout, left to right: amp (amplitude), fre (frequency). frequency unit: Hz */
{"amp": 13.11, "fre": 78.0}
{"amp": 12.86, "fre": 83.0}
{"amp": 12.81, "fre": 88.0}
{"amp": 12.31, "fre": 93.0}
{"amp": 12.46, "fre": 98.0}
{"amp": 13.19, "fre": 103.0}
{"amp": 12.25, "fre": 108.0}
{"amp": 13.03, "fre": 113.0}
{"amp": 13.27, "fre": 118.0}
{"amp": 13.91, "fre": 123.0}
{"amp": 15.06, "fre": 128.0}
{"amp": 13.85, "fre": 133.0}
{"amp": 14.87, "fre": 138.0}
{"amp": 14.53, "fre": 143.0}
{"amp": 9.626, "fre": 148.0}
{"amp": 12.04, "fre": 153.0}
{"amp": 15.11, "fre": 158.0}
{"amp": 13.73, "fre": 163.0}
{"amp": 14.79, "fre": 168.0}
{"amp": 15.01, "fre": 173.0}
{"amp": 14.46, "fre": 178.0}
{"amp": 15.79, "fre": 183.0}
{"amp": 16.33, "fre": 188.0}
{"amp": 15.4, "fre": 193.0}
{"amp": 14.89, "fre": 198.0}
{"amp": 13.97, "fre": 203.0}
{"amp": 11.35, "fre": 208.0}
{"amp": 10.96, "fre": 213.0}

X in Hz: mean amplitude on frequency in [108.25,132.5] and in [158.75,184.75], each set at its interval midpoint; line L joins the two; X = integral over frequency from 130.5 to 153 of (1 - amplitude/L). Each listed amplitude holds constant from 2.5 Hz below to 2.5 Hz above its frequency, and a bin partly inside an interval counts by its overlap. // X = 1.63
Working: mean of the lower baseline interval 13.7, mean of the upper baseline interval 14.8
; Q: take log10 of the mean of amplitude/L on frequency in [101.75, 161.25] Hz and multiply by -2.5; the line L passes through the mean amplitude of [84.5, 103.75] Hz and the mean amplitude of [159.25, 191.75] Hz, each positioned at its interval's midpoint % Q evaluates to 0.03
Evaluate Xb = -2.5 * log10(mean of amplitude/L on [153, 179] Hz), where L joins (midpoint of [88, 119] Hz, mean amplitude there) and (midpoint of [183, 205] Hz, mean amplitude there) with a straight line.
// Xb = 0.01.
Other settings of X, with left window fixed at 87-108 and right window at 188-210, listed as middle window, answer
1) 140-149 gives 0.5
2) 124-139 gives -1.5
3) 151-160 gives 0.0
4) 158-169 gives -0.6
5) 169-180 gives -0.7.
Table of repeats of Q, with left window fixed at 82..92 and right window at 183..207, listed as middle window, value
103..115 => 0.04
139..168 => 0.07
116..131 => -0.05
